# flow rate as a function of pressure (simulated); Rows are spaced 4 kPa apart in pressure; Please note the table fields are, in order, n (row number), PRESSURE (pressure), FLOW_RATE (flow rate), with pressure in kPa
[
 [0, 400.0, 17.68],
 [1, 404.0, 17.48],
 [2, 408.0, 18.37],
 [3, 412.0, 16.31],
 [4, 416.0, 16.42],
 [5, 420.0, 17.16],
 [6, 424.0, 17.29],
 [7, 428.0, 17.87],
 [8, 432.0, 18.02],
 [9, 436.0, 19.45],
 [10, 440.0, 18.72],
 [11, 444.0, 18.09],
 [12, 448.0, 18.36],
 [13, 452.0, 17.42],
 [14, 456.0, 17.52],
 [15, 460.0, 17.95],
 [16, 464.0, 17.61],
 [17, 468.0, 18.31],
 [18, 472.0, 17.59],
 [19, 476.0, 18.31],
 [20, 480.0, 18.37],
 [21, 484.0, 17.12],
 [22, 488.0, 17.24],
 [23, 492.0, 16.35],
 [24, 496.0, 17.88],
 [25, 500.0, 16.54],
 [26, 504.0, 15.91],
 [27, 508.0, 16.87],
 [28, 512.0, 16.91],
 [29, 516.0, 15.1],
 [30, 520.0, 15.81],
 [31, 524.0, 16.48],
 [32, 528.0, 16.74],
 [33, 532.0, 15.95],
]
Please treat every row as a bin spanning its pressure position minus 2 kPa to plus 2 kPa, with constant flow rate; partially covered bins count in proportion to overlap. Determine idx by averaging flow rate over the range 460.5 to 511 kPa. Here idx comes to 17.4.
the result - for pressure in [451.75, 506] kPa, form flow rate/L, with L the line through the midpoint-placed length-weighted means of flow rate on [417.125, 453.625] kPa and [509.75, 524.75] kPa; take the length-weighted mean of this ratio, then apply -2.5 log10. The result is -0.03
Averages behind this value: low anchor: 18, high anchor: 16.1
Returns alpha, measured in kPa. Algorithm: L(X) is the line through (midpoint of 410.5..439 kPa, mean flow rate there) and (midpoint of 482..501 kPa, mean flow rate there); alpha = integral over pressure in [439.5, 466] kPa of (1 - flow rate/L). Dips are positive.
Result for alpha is -0.9 kPa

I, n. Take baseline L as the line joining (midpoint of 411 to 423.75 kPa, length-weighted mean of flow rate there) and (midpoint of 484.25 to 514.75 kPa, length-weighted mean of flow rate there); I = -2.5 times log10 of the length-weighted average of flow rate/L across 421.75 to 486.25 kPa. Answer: -0.08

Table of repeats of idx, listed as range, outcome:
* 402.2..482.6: 17.8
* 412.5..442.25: 17.8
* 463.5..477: 18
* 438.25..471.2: 18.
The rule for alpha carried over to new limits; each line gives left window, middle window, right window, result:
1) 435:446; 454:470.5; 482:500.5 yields 0.1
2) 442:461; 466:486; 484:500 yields -0.6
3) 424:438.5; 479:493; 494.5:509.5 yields -0.1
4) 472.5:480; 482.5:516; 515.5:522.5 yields 0.1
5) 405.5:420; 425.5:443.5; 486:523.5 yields -1.6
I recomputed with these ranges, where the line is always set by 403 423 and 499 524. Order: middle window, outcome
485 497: -0.05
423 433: -0.05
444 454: -0.07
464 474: -0.08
